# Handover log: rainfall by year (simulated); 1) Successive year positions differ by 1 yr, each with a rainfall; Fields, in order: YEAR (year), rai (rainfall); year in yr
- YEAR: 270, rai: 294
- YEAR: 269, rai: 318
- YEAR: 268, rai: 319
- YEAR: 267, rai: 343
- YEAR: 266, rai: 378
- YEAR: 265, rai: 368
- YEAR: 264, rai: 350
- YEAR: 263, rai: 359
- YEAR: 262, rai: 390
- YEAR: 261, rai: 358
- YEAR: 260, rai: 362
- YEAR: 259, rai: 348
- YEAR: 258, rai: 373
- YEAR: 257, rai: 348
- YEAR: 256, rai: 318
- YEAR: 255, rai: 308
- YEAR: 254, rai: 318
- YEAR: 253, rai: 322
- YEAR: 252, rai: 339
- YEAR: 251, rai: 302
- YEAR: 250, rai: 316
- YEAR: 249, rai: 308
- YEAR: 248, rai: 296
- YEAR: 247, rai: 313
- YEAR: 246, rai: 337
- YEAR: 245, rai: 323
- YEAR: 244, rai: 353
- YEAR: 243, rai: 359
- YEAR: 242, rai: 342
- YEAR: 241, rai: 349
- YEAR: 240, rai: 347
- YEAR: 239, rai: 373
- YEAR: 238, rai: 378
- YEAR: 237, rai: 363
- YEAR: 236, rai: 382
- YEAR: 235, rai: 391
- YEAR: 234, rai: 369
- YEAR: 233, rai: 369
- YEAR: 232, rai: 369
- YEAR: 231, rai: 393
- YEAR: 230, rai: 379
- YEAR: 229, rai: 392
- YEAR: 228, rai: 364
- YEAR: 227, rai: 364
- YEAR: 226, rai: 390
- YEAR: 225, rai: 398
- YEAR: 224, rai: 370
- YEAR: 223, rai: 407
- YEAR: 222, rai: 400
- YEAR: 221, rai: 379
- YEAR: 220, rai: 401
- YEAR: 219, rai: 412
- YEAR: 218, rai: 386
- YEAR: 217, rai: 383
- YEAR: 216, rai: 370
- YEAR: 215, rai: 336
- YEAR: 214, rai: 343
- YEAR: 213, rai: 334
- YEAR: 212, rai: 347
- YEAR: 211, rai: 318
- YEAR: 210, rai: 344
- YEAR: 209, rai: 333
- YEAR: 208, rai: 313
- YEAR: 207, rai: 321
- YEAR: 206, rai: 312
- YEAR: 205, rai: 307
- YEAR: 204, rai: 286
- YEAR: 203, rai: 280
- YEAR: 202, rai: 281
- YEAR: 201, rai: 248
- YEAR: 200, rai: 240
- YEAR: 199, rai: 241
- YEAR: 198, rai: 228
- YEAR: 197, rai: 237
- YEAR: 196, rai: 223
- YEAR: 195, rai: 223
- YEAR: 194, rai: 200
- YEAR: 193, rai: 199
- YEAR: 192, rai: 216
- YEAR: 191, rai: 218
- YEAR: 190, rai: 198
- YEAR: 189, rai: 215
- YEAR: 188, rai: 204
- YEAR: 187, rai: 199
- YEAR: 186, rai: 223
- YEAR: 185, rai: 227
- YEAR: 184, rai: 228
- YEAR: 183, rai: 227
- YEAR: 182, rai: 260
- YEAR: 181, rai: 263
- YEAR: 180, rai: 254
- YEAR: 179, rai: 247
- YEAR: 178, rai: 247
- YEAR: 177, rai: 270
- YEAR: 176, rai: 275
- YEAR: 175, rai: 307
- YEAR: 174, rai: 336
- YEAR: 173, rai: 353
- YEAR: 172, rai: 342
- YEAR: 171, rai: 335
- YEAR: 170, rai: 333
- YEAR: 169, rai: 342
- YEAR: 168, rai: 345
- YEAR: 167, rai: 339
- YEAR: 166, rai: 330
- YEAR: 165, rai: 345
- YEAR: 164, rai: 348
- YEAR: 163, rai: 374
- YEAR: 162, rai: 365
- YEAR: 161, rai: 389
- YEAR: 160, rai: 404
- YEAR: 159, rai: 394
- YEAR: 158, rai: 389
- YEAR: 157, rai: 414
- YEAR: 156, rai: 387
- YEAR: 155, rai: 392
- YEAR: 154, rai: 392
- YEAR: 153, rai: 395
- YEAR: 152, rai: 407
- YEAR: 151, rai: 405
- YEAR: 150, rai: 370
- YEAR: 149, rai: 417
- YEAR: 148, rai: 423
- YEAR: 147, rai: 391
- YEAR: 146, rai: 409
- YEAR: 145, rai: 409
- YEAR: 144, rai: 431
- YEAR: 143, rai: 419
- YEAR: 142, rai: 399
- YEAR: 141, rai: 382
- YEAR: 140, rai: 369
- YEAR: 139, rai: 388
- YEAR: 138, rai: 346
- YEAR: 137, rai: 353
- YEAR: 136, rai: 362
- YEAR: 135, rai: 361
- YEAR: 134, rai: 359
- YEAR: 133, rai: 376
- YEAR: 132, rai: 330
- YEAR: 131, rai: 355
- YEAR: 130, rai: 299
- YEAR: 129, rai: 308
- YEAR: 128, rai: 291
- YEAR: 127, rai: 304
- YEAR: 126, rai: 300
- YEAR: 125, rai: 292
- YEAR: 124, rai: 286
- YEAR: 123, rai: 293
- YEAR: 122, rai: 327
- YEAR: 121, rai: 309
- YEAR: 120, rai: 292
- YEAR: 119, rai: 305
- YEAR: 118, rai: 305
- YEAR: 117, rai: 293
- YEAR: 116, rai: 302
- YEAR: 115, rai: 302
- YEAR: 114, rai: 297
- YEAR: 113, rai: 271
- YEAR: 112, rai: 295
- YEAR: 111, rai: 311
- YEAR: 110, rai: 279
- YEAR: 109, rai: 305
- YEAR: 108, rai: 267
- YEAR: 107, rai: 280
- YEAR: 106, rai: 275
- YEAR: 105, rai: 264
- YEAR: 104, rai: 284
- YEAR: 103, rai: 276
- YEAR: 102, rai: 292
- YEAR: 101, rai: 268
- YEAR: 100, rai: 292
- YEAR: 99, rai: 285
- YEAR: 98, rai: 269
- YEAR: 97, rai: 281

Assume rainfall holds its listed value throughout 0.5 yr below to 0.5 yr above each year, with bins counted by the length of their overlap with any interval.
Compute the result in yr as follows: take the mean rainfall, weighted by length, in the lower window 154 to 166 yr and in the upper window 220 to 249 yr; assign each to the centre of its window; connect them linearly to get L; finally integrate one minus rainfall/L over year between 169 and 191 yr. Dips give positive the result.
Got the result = 6.5 yr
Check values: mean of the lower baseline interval 380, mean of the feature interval 265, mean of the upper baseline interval 366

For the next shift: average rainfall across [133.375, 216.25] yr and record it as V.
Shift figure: 320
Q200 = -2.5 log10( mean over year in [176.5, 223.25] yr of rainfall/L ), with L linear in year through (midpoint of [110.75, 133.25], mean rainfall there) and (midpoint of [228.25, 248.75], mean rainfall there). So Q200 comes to 0.205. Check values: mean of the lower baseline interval 305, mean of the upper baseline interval 358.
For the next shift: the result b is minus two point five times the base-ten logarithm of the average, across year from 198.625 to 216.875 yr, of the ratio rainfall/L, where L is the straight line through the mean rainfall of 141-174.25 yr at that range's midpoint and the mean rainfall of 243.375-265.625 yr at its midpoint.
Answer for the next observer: 0.15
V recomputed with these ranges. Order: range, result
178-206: 238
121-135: 318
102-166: 343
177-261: 314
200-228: 345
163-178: 327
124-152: 364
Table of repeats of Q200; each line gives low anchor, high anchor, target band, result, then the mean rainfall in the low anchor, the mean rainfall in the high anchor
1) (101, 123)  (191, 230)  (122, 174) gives -0.202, 291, 319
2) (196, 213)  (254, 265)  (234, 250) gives -0.053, 289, 351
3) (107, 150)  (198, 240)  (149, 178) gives -0.057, 336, 349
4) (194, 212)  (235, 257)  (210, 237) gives -0.217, 278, 337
